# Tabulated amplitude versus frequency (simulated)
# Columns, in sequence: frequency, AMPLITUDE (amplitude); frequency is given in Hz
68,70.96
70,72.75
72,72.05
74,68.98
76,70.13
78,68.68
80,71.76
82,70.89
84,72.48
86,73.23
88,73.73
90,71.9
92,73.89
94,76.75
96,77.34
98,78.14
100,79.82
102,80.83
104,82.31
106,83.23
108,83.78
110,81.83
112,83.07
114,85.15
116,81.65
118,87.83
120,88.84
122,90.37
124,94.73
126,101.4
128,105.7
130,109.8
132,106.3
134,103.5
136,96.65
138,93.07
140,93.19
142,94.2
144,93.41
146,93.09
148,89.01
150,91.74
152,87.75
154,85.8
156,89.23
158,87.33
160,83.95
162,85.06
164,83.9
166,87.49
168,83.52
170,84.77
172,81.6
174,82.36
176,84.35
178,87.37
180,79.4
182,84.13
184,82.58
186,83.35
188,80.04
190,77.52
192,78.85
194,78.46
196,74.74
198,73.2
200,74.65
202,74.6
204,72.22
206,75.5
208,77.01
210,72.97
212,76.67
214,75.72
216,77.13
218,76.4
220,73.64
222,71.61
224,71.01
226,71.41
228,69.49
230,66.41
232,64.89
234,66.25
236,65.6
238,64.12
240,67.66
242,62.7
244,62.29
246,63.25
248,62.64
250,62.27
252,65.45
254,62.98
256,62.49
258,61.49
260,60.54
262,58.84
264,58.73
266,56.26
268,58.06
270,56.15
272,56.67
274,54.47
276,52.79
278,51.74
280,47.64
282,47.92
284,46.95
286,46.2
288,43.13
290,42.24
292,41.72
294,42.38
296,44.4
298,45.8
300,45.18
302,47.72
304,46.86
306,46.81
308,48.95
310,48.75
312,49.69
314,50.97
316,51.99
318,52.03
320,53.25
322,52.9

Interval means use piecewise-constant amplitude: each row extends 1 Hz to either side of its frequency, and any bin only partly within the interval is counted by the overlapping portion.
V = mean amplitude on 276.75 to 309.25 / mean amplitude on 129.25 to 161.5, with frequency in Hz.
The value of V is 0.5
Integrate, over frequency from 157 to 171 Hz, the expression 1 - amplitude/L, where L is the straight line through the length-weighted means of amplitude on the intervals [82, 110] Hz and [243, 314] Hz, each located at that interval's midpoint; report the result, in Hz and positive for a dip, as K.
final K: -3.5 Hz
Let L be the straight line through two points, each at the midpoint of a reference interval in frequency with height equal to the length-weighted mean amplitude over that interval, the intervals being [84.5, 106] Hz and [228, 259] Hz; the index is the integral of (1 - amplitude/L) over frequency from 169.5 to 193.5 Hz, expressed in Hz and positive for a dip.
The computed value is -4.31 Hz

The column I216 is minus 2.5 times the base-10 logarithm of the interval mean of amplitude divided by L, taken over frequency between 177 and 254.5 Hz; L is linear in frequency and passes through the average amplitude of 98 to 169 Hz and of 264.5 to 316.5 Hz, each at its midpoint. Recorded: -0.06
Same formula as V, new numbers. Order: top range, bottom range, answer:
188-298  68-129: 0.79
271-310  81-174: 0.55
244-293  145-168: 0.63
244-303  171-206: 0.67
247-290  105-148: 0.60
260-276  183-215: 0.74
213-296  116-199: 0.68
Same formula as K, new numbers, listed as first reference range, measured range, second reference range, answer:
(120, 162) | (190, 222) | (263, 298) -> -0.9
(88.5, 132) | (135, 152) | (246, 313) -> -2.9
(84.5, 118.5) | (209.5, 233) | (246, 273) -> -2.6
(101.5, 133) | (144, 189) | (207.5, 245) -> -2.3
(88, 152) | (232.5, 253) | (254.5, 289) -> -1.2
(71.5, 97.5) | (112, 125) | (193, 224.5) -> -2.6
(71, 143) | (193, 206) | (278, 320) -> -1.7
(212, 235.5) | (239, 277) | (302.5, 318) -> 1.4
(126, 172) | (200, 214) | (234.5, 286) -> 0.0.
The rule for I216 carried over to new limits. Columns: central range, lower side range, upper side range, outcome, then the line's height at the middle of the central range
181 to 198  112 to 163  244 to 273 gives -0.01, 78.8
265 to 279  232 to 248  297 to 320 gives 0.04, 57.1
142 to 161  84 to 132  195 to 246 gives -0.13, 79.4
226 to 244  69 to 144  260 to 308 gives -0.12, 59.2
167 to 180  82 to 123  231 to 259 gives -0.16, 72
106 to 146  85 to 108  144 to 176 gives -0.14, 81.8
